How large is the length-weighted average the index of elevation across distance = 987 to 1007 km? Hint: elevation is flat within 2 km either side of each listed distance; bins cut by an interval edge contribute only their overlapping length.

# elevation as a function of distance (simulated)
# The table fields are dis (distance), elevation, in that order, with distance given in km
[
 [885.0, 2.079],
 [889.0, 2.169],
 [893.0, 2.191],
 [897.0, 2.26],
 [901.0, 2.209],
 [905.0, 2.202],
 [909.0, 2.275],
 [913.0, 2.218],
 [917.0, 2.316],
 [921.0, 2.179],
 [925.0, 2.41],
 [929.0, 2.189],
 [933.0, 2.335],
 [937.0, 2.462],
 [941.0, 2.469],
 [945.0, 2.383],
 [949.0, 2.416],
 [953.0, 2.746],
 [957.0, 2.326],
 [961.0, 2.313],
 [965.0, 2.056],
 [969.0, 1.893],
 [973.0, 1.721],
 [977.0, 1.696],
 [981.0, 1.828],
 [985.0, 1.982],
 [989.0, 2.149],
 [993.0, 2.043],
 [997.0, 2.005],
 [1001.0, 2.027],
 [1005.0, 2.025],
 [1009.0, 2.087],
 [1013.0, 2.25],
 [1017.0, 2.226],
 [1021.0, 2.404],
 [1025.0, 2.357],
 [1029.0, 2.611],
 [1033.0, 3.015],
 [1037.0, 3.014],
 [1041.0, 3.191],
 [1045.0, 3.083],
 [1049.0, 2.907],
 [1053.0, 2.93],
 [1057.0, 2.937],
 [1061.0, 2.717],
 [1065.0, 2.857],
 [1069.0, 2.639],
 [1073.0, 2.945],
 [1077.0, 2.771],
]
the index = 2.05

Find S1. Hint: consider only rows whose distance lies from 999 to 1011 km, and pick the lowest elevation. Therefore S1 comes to 2.025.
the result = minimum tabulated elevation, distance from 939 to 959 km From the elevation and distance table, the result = 2.326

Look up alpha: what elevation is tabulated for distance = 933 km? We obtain 2.335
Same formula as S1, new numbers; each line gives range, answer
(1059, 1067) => 2.717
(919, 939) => 2.179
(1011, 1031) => 2.226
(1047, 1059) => 2.907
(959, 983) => 1.696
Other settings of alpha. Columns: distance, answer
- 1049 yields 2.907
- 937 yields 2.462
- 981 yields 1.828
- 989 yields 2.149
